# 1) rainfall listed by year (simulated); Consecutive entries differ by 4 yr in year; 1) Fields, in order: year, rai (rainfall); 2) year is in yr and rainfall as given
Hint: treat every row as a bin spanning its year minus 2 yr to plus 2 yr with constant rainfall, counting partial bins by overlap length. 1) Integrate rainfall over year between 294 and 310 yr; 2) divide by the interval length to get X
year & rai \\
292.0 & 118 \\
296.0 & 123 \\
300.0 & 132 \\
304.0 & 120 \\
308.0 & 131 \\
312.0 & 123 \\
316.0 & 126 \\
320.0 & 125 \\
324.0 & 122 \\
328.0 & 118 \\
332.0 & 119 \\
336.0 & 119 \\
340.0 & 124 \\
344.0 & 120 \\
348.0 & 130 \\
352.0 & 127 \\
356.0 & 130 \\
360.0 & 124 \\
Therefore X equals 126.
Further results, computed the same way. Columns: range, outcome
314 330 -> 123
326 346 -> 120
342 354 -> 126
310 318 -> 124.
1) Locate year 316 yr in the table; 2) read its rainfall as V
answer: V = 126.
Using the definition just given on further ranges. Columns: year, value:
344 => 120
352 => 127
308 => 131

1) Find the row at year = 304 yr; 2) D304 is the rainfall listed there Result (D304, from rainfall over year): 120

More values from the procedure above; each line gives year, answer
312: 123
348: 130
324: 122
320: 125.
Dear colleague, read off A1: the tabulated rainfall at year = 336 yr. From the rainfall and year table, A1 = 119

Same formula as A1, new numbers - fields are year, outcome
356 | 130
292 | 118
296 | 123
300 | 132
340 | 124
